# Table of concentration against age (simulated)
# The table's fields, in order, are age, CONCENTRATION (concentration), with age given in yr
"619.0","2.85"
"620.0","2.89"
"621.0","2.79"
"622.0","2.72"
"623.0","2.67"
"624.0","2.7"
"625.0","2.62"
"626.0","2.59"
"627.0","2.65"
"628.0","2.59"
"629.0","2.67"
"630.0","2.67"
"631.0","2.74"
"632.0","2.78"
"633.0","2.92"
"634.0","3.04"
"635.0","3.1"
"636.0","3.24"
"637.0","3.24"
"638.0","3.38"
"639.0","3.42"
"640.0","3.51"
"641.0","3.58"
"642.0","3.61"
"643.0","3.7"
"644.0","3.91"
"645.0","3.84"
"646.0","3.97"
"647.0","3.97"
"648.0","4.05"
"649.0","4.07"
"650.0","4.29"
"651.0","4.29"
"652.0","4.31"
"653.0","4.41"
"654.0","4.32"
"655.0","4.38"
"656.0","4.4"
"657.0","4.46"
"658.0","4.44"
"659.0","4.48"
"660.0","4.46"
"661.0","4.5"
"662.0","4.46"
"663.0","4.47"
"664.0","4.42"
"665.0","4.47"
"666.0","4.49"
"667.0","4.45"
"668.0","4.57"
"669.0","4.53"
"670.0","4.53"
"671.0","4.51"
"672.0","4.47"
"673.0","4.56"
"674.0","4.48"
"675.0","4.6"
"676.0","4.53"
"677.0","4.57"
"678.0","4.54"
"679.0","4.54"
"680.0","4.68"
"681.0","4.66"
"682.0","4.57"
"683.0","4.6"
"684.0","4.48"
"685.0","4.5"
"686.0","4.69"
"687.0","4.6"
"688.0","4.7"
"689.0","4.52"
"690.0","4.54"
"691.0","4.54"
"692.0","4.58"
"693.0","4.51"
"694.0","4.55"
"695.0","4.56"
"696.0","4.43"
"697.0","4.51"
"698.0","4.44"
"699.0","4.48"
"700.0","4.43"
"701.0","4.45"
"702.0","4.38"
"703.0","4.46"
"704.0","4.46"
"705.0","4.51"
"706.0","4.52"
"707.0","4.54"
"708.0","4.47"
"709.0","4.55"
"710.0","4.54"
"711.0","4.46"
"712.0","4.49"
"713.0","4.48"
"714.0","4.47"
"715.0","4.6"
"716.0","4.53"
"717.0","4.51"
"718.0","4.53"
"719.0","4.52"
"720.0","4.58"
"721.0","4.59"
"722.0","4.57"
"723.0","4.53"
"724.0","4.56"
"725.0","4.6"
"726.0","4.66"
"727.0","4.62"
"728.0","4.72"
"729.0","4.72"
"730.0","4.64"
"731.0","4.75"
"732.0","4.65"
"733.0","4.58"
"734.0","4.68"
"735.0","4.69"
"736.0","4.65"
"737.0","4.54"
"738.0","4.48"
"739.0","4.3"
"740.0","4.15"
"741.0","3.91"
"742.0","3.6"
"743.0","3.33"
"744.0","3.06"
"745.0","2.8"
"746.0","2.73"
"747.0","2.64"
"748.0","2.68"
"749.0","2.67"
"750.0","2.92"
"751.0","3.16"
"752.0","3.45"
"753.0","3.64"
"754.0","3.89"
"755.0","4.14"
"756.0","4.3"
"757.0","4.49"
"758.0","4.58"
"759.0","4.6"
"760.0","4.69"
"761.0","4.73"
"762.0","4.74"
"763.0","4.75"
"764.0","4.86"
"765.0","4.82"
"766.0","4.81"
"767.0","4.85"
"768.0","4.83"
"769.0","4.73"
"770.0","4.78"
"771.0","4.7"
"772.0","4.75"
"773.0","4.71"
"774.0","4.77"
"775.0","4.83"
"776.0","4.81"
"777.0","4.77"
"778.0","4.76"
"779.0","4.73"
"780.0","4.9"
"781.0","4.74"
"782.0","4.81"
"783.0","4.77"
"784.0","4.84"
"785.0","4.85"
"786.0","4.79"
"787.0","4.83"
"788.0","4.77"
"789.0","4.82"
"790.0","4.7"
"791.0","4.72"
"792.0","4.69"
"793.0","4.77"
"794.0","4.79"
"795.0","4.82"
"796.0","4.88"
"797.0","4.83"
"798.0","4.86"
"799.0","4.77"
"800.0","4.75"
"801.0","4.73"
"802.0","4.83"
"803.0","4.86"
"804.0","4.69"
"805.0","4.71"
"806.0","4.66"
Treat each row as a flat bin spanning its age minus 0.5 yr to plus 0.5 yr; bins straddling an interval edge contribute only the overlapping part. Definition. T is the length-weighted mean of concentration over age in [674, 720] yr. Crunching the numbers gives 4.53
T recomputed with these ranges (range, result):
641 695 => 4.4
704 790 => 4.4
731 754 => 3.72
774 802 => 4.79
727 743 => 4.44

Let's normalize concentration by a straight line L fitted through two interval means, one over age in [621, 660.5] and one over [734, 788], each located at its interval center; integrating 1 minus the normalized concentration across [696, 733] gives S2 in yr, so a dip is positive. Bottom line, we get -5.0 yr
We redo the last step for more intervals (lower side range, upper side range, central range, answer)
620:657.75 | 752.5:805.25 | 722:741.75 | -1.17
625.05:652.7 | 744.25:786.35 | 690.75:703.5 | -2.19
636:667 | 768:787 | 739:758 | 4.74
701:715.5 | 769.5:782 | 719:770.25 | 4.61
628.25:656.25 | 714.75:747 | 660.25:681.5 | -3.80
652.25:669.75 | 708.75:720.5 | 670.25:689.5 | -0.39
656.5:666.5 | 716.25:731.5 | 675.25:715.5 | 0.11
